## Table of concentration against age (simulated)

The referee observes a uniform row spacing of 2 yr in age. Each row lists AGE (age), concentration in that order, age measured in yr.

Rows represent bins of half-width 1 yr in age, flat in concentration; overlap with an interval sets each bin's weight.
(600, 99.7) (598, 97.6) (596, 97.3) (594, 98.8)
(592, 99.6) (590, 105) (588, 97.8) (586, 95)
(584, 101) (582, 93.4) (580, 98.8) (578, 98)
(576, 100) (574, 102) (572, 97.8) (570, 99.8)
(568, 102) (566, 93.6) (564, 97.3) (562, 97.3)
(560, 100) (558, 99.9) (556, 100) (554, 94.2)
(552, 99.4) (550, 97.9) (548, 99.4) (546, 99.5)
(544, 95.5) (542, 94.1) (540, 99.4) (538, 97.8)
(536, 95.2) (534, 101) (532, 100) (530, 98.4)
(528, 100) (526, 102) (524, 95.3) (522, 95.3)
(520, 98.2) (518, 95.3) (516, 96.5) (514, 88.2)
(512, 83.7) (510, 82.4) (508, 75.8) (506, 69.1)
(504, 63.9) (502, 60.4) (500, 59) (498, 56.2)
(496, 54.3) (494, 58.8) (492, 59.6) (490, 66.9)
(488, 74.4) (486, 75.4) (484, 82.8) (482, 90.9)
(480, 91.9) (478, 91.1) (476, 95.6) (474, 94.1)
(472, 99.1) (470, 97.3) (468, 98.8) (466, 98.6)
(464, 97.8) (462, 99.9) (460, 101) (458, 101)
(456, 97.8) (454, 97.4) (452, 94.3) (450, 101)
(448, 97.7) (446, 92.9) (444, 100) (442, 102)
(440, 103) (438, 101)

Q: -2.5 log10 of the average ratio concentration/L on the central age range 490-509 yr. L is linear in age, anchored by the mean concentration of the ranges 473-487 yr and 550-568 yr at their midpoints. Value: 0.42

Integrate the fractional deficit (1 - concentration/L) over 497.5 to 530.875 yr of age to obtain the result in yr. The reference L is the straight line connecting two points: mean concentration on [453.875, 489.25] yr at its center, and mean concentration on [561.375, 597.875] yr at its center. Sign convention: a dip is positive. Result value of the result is 4.1 yr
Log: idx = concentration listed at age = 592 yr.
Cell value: 99.6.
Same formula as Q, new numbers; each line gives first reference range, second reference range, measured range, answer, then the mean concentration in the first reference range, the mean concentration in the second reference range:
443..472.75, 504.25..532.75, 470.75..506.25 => 0.25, 98.3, 90.6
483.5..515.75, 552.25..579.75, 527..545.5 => -0.15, 69.9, 98.6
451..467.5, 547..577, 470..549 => 0.15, 98.5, 98.7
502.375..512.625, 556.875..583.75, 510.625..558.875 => -0.15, 73.8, 98.5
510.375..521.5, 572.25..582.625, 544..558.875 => -0.03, 92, 98.6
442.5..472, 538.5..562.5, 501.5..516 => 0.27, 98.3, 98.1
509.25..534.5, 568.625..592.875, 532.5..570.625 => -0.01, 95.1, 99.1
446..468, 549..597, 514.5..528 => 0.02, 98.4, 98.6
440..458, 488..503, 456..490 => -0.18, 98.3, 60.3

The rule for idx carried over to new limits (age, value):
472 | 99.1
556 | 100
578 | 98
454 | 97.4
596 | 97.3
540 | 99.4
